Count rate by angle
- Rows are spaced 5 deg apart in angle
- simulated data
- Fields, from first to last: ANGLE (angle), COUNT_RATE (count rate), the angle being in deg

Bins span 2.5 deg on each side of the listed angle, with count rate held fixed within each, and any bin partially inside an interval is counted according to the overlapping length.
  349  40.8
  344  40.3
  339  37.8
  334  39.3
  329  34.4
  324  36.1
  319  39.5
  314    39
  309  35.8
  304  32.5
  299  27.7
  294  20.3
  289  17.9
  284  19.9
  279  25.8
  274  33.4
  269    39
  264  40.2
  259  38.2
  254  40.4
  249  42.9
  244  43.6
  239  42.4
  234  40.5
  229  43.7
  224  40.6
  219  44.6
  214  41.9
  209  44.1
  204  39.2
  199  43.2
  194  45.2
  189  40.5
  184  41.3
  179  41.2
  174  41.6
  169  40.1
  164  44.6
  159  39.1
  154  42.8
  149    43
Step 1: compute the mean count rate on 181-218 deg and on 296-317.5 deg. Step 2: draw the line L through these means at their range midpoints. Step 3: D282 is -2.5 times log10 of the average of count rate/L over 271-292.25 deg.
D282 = 0.414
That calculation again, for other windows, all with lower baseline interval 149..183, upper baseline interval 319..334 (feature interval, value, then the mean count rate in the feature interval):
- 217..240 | -0.07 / 42.3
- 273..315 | 0.34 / 27.5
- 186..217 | -0.05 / 42.4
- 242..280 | 0.01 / 38.3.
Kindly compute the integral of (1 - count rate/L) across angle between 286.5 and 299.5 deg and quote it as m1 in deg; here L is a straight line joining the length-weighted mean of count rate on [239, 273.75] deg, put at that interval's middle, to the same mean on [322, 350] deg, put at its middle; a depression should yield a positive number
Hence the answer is 6.0 deg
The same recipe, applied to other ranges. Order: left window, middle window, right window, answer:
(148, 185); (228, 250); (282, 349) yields -3.1 deg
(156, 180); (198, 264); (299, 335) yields -4.7 deg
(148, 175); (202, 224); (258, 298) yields -3.8 deg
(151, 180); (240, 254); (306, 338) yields -1.2 deg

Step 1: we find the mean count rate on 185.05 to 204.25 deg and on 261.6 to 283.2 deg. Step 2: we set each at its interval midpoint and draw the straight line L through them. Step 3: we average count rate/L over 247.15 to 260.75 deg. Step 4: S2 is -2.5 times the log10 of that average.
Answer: -0.14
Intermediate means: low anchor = 42.3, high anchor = 33.4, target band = 40.5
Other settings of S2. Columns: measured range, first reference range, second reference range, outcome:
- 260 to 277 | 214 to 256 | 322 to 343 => 0.093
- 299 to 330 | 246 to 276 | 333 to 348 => 0.105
